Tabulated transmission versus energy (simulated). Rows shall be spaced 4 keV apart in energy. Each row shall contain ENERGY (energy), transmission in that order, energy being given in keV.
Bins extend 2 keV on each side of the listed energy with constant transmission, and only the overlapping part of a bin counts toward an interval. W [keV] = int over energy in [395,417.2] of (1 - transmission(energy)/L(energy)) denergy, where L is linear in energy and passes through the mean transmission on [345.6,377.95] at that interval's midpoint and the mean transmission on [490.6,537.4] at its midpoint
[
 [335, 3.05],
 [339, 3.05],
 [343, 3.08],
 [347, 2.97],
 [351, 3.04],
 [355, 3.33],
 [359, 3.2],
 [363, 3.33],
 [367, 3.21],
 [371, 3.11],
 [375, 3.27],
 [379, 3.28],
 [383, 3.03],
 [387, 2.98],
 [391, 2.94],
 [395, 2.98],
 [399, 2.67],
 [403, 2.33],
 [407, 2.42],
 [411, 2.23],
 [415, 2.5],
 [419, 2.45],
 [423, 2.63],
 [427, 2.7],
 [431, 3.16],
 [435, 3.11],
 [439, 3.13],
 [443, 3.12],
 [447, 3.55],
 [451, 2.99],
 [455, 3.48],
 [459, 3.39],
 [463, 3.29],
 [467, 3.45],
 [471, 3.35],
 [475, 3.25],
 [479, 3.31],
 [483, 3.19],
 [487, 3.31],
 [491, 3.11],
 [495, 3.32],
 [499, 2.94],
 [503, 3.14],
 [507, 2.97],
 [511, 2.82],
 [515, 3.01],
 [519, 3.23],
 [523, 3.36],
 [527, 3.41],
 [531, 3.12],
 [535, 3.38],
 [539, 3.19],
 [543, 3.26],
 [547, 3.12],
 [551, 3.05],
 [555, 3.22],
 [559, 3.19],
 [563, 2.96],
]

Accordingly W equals 4.9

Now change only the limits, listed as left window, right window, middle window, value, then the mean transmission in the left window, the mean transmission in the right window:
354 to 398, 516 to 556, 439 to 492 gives -1.7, 3.14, 3.23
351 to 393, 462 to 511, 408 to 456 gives 4.3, 3.16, 3.2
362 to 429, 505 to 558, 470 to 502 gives -1.8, 2.82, 3.17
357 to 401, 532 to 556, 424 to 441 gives 0.7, 3.09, 3.2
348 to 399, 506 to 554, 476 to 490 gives -0.5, 3.12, 3.17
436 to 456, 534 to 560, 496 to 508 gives 0.6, 3.24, 3.19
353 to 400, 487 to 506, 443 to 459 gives -1.0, 3.12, 3.14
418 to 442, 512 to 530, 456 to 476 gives -2.2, 2.89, 3.22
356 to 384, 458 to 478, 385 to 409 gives 3.9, 3.22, 3.34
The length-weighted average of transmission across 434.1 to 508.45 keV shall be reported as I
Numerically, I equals 3.24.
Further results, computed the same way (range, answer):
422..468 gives 3.17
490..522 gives 3.08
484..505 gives 3.17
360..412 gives 2.92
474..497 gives 3.25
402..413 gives 2.33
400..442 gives 2.68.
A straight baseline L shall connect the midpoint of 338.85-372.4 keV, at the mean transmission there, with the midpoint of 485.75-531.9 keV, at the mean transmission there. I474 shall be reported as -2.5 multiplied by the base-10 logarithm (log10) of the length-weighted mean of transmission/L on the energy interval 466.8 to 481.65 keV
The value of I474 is -0.06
